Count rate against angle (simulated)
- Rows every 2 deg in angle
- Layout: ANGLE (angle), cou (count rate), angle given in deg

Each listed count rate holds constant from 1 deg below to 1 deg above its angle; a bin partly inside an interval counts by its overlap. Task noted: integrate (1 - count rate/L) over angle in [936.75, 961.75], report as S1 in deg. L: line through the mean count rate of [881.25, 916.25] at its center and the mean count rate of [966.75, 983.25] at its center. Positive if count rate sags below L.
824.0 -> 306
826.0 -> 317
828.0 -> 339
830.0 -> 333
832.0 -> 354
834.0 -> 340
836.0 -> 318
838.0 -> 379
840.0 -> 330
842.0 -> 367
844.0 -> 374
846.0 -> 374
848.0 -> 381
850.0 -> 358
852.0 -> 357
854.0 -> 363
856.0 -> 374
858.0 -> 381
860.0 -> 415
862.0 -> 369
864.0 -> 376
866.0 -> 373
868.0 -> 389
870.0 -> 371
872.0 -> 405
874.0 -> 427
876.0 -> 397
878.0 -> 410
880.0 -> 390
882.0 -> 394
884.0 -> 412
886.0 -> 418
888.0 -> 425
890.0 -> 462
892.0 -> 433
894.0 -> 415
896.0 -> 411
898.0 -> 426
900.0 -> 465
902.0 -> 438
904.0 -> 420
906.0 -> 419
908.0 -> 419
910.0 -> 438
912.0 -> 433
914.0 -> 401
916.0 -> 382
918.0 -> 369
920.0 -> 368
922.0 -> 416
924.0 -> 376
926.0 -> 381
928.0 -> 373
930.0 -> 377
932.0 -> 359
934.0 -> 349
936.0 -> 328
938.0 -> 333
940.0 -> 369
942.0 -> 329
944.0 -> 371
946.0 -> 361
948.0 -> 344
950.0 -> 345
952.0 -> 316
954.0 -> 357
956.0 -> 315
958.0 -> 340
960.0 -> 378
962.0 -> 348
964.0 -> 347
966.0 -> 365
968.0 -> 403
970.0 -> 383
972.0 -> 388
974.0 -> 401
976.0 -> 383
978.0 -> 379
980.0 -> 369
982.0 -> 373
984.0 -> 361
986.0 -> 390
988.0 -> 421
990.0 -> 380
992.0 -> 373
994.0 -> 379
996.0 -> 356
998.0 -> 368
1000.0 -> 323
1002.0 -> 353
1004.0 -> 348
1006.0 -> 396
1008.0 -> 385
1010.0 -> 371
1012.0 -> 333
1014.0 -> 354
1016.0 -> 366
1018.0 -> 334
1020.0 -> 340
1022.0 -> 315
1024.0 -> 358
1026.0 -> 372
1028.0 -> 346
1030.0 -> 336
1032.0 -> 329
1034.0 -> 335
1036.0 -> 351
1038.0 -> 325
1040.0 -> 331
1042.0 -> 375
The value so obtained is 3.22 deg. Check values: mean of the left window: 424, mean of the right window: 384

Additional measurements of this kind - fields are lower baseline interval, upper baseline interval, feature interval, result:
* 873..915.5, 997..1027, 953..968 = 1.17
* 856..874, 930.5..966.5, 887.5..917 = -4.52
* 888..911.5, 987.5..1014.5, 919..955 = 4.34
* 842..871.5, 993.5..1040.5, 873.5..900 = -3.42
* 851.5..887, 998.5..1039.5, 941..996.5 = -0.61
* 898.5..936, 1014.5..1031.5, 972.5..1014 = -1.33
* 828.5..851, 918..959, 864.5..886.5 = -2.64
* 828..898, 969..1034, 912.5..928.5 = -0.39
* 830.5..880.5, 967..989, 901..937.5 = -0.97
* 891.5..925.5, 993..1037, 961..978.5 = 0.02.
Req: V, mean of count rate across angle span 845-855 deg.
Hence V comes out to 367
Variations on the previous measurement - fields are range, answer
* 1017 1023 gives 330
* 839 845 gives 357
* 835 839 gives 348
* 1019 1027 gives 346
